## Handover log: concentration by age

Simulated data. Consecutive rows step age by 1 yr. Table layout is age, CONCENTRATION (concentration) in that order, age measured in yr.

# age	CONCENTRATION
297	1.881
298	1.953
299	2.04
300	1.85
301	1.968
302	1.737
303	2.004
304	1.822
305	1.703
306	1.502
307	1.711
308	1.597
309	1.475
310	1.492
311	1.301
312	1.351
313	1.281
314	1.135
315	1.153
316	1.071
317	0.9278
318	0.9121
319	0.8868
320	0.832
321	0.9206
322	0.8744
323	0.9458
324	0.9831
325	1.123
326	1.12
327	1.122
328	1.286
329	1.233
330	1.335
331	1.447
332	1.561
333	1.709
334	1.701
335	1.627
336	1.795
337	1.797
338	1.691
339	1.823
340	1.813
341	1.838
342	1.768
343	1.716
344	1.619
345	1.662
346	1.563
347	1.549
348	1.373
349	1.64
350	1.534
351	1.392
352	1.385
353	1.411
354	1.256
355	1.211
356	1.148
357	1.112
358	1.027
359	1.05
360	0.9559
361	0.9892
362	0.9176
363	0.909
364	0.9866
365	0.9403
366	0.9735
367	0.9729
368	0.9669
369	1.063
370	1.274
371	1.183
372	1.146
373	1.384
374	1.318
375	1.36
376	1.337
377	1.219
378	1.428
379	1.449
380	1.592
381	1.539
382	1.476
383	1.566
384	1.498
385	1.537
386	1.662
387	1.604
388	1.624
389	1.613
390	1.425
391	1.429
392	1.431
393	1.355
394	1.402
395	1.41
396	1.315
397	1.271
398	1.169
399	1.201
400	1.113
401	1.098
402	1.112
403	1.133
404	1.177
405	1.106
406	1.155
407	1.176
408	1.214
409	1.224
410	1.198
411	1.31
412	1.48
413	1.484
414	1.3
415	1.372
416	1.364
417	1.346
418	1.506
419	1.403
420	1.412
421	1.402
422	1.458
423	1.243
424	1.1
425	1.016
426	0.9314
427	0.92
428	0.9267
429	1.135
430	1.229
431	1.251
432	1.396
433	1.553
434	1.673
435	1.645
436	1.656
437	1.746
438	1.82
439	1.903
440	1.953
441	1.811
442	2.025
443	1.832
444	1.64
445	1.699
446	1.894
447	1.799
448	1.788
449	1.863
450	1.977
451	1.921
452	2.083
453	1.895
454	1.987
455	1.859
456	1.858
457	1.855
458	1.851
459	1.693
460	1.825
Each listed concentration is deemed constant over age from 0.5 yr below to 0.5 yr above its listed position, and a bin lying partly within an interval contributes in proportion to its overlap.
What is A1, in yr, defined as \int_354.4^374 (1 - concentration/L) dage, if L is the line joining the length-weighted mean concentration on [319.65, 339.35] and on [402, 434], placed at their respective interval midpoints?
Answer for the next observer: 3.60 yr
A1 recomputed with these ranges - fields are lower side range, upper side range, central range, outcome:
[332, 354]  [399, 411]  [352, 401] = 3.1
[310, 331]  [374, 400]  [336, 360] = -5.0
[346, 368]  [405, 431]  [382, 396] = -3.2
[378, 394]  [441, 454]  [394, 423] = 6.4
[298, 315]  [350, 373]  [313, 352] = -0.6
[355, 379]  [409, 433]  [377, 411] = -4.4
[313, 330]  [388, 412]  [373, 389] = -3.4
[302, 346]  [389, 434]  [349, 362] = 1.5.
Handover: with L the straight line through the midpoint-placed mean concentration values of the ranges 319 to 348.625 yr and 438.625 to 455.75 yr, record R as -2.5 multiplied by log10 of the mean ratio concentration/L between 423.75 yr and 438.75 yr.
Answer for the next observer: 0.33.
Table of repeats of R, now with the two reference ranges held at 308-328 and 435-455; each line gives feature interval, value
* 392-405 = 0.270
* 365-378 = 0.205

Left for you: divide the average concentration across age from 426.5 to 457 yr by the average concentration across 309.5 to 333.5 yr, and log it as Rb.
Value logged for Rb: 1.45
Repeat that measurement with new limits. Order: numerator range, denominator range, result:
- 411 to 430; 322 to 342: 0.87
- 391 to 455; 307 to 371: 1.12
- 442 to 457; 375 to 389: 1.24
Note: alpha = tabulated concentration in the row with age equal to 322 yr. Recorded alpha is 0.8744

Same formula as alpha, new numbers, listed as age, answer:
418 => 1.506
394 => 1.402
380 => 1.592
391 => 1.429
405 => 1.106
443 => 1.832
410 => 1.198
